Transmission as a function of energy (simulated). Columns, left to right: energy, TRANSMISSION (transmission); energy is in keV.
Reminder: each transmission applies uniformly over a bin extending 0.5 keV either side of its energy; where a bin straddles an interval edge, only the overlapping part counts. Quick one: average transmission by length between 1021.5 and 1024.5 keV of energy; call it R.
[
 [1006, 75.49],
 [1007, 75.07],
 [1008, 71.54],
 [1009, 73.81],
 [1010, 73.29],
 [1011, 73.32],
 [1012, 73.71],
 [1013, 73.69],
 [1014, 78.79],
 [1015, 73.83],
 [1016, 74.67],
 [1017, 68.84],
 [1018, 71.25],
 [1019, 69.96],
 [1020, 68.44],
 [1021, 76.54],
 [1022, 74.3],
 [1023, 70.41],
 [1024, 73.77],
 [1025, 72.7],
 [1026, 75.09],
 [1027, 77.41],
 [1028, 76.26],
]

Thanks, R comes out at 72.8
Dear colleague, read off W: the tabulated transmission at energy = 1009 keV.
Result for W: 73.81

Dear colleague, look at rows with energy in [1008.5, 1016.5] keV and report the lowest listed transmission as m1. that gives 73.29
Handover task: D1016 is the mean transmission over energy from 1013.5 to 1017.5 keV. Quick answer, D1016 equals 74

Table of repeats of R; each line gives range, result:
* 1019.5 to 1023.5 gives 72.4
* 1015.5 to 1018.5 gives 71.6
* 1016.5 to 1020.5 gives 69.6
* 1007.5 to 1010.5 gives 72.9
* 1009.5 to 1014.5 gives 74.6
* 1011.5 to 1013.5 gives 73.7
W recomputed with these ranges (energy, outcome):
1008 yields 71.54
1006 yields 75.49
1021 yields 76.54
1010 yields 73.29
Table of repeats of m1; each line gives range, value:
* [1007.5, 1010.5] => 71.54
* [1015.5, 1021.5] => 68.44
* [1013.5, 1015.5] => 73.83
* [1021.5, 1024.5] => 70.41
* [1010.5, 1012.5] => 73.32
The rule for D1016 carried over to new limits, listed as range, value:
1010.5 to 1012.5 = 73.5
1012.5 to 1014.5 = 76.2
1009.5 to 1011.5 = 73.3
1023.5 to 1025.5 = 73.2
